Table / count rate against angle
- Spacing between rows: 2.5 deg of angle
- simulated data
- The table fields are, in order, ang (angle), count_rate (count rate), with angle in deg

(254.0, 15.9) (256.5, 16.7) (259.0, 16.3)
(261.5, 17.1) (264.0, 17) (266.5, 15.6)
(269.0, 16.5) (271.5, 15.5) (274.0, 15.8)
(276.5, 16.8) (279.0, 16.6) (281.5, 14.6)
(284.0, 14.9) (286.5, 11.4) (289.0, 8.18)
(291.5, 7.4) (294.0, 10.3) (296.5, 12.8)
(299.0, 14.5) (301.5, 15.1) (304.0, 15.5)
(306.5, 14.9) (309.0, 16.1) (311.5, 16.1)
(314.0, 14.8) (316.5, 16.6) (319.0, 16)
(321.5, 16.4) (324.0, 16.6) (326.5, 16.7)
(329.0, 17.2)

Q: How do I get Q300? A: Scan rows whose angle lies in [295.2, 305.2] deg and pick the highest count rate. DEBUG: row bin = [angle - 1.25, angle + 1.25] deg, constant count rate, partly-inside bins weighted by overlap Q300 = 15.5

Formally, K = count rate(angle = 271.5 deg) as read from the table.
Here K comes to 15.5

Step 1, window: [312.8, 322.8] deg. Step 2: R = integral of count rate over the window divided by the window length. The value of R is 16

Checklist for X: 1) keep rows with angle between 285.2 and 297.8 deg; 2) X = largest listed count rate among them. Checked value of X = 12.8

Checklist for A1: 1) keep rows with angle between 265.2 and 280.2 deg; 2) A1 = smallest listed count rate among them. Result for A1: 15.5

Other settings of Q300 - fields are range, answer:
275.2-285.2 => 16.8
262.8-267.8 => 17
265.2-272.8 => 16.5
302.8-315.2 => 16.1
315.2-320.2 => 16.6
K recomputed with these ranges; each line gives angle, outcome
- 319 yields 16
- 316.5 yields 16.6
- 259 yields 16.3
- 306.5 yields 14.9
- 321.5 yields 16.4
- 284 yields 14.9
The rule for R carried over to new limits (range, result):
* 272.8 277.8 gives 16.3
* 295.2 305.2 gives 14.4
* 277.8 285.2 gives 15.4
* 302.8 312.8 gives 15.6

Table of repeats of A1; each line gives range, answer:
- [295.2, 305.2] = 12.8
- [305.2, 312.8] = 14.9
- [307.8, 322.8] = 14.8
